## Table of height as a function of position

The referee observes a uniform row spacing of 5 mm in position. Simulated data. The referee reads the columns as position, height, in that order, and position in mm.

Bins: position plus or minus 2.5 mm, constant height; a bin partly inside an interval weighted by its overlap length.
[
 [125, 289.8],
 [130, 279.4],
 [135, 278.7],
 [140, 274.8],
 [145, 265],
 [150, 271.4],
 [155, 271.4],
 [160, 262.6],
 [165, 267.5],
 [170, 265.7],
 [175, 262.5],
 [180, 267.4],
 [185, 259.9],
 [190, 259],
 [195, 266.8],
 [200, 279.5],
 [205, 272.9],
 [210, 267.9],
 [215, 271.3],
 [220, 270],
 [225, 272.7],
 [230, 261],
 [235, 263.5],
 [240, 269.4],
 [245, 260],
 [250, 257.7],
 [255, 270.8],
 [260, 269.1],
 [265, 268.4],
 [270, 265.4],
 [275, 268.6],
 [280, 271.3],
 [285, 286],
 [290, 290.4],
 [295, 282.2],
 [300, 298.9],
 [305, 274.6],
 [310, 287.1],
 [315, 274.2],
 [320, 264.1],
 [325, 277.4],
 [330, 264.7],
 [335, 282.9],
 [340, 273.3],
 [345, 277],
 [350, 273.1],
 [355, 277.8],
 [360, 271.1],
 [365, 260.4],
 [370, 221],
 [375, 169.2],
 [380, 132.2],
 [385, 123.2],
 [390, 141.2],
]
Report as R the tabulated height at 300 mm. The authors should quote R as 298.9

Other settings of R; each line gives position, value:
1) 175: 262.5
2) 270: 265.4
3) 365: 260.4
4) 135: 278.7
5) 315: 274.2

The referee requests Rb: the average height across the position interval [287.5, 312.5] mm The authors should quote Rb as 287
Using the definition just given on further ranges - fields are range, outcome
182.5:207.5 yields 268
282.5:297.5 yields 286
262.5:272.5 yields 267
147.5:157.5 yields 271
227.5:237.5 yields 262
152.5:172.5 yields 267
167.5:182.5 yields 265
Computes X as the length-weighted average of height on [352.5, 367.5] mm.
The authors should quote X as 270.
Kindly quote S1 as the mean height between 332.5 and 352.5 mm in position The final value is 277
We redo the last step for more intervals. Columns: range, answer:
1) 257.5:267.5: 269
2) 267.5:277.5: 267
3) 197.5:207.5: 276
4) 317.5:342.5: 272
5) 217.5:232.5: 268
